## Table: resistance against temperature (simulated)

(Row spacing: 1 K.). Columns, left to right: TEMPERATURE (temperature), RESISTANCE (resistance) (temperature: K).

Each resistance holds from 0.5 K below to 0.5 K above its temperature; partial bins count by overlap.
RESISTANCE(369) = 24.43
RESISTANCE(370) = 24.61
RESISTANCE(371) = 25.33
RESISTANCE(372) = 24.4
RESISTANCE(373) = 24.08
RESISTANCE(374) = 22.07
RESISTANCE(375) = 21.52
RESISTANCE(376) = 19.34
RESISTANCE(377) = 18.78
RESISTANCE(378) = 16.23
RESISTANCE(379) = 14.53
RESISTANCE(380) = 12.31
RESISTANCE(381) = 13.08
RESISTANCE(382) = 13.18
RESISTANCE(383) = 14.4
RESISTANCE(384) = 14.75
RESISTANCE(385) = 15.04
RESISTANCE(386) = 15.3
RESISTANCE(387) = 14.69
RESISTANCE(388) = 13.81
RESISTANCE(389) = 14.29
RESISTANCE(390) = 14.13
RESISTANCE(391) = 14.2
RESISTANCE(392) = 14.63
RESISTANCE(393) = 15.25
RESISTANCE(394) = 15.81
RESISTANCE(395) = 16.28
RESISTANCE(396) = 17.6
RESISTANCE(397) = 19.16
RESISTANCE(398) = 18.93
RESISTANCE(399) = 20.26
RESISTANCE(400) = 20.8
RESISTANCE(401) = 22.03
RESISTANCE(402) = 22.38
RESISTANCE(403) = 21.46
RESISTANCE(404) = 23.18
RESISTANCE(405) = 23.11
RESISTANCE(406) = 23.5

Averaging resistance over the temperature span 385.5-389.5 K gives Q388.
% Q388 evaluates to 14.5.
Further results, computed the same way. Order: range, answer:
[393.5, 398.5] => 17.6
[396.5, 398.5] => 19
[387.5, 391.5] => 14.1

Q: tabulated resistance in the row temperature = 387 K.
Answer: 14.69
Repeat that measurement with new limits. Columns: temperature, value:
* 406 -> 23.5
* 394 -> 15.81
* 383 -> 14.4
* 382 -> 13.18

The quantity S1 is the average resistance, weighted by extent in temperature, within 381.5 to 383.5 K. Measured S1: 13.8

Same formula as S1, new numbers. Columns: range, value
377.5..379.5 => 15.4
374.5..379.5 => 18.1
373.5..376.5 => 21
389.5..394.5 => 14.8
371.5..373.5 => 24.2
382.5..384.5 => 14.6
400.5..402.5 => 22.2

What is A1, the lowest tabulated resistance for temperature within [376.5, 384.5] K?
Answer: 12.31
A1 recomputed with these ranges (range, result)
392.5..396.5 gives 15.25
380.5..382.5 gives 13.08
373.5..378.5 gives 16.23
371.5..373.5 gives 24.08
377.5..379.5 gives 14.53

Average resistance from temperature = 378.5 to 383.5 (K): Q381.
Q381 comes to 13.5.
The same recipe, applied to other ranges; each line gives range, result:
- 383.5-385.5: 14.9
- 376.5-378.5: 17.5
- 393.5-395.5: 16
